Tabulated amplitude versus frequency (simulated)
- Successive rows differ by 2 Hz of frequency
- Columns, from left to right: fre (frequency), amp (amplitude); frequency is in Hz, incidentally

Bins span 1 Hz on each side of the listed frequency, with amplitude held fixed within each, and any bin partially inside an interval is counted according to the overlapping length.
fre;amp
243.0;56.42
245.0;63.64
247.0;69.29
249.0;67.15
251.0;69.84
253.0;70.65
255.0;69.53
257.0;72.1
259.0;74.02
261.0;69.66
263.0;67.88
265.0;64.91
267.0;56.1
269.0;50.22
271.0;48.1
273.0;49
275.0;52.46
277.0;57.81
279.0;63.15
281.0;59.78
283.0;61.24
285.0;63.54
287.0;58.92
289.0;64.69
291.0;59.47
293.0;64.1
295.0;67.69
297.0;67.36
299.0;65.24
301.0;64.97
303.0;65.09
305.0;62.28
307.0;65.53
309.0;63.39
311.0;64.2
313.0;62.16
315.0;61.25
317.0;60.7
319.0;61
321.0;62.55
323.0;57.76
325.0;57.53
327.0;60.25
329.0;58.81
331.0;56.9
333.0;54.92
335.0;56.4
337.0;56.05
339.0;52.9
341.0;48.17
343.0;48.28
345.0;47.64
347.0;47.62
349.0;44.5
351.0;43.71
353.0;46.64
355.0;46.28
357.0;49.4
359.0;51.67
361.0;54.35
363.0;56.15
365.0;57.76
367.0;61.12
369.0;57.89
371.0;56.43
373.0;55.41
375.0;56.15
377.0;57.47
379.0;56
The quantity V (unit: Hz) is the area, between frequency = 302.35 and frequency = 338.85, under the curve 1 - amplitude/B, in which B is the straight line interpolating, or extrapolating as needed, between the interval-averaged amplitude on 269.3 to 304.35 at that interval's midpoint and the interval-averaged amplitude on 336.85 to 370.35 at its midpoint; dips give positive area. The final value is -2.8 Hz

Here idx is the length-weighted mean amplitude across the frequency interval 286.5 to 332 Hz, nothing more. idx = 62.3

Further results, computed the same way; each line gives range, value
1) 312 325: 60.6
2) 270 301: 60.3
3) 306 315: 63.5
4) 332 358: 49.4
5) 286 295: 62.4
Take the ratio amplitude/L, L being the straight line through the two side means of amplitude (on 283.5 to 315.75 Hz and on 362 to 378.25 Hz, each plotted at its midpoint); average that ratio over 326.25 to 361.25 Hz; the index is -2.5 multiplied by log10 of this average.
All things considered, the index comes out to 0.167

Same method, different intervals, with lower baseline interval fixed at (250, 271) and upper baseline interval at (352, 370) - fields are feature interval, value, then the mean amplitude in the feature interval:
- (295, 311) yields -0.08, 65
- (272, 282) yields 0.13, 56.4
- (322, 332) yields -0.01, 58.2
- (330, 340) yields 0.02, 55.4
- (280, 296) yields 0.00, 62.4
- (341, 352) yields 0.19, 46.5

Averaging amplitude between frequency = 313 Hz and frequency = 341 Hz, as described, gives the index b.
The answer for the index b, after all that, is 58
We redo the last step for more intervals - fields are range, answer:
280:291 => 61.4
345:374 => 51.9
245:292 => 62.6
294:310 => 65.2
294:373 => 57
